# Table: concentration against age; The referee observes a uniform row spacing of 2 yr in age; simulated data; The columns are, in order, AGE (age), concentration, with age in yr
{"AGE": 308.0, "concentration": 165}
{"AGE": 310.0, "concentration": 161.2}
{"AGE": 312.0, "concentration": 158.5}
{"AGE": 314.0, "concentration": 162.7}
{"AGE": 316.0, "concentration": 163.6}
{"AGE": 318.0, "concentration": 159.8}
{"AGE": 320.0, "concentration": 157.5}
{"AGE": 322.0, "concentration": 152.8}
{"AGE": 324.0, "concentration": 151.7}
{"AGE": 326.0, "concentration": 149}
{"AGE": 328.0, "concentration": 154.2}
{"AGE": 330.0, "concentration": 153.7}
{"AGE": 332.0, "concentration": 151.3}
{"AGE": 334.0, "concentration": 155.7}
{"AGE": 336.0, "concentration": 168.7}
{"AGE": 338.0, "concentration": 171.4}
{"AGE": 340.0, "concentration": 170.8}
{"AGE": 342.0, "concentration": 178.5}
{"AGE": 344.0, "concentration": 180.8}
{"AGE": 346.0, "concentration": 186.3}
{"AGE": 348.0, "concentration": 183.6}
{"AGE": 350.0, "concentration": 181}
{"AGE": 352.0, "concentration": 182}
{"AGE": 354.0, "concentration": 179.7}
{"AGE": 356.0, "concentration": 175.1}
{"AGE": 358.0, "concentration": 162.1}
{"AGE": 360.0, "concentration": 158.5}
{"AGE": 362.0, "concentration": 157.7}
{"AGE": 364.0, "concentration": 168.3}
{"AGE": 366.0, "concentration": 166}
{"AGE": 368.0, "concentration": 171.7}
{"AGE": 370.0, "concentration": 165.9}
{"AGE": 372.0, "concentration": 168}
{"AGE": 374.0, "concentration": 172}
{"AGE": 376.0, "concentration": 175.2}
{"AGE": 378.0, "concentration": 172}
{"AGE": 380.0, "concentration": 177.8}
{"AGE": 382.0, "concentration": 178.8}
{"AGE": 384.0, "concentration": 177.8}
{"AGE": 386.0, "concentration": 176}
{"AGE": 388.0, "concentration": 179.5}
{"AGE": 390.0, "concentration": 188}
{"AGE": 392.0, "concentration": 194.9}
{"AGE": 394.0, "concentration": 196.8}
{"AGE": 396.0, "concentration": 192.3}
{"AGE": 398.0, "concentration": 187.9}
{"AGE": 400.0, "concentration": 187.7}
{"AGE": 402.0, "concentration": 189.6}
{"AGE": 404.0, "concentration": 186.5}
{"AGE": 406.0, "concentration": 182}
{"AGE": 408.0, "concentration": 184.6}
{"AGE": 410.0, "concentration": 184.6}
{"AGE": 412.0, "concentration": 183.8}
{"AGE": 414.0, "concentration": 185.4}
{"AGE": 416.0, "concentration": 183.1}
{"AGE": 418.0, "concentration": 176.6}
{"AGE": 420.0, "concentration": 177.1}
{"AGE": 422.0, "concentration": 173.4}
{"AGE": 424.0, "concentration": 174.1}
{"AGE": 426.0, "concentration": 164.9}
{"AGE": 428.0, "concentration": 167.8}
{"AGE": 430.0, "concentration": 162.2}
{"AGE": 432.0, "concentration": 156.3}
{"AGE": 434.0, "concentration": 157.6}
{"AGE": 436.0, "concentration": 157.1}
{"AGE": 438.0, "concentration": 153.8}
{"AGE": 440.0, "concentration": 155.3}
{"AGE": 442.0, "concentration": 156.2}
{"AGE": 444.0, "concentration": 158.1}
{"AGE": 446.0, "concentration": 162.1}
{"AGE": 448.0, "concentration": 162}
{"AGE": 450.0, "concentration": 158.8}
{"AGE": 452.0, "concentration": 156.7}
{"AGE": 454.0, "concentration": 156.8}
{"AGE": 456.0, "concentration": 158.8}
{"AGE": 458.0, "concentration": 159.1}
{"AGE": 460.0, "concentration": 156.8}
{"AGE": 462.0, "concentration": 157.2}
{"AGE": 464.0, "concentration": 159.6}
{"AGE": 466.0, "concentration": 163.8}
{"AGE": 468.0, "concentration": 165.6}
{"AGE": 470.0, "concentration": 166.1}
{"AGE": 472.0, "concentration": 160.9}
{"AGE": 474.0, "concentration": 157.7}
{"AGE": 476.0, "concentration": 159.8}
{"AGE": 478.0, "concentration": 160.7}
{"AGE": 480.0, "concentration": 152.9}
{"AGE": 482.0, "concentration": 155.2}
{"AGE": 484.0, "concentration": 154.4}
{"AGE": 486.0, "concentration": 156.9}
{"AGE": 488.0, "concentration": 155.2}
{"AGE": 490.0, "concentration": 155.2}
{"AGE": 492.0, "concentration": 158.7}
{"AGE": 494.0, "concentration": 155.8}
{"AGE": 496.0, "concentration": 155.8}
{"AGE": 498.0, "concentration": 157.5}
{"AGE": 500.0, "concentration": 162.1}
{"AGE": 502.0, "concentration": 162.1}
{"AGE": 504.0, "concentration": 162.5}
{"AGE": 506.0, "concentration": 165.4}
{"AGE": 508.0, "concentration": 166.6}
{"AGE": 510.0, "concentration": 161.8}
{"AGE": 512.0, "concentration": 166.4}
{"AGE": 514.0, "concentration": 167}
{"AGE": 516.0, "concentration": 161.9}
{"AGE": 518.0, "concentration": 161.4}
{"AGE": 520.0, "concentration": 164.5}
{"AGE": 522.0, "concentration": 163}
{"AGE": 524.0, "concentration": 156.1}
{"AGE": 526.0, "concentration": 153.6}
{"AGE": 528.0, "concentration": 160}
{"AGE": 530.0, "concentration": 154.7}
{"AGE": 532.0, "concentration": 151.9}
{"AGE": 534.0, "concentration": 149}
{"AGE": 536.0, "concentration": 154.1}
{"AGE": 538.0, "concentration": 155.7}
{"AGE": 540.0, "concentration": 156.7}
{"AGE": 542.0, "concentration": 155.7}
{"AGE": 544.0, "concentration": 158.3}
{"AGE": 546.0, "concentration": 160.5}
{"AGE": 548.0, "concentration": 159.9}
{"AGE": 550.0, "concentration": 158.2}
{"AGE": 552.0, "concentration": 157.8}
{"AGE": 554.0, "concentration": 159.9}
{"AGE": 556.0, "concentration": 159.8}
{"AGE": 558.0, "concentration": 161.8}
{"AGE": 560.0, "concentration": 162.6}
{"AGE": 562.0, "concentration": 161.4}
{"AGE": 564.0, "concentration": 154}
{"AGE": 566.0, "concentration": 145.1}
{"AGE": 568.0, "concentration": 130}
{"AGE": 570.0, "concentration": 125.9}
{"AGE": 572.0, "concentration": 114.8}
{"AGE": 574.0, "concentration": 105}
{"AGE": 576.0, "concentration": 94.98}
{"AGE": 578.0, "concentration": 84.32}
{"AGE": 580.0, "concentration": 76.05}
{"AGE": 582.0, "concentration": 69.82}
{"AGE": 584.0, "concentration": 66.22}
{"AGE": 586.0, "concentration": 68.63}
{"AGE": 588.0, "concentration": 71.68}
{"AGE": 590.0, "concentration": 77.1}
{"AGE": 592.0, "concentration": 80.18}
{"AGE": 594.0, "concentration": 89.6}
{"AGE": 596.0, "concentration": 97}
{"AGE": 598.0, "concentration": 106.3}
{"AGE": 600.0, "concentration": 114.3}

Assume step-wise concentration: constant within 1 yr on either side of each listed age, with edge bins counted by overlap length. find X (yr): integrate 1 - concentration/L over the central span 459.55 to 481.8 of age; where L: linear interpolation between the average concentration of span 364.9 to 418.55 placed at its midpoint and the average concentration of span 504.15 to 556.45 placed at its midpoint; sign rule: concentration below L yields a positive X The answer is 1.1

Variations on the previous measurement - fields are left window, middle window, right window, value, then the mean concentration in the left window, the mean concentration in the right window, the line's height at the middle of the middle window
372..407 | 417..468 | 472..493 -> 1.9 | 183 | 157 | 168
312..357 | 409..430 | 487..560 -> -1.7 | 167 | 159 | 163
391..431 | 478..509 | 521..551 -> 1.2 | 182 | 156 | 165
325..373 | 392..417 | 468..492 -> -3.6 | 168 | 158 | 164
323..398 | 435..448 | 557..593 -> -0.8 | 172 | 108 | 148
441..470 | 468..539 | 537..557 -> -0.1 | 160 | 158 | 159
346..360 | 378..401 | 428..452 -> -2.1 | 177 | 158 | 169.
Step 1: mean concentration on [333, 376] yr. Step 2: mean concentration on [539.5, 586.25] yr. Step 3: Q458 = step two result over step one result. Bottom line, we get 0.77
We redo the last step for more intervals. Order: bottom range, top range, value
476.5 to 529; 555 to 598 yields 0.68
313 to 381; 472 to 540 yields 0.95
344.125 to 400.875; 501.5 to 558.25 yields 0.90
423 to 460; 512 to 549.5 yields 0.99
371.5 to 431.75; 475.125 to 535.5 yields 0.88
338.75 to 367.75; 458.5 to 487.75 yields 0.92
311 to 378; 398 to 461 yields 1.01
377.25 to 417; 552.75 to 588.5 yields 0.64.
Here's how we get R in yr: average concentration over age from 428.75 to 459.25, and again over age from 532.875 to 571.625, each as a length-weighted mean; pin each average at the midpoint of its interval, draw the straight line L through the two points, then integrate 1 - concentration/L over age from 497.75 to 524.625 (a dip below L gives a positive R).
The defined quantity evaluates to -1.3 yr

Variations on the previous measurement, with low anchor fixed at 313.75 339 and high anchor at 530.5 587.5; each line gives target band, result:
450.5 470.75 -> -2.3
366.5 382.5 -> -2.0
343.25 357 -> -2.3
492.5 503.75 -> -1.5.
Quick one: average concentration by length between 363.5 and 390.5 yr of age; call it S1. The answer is 174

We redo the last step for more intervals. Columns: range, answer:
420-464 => 161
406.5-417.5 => 184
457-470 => 161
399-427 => 181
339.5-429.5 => 178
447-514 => 160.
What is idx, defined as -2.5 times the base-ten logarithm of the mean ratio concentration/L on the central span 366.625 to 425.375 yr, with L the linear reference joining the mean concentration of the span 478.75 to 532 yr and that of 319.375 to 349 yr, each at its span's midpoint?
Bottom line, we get -0.11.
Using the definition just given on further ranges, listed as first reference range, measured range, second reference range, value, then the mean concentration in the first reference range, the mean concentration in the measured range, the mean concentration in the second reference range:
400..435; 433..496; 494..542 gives 0.07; 176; 158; 159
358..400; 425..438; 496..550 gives 0.06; 176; 160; 159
